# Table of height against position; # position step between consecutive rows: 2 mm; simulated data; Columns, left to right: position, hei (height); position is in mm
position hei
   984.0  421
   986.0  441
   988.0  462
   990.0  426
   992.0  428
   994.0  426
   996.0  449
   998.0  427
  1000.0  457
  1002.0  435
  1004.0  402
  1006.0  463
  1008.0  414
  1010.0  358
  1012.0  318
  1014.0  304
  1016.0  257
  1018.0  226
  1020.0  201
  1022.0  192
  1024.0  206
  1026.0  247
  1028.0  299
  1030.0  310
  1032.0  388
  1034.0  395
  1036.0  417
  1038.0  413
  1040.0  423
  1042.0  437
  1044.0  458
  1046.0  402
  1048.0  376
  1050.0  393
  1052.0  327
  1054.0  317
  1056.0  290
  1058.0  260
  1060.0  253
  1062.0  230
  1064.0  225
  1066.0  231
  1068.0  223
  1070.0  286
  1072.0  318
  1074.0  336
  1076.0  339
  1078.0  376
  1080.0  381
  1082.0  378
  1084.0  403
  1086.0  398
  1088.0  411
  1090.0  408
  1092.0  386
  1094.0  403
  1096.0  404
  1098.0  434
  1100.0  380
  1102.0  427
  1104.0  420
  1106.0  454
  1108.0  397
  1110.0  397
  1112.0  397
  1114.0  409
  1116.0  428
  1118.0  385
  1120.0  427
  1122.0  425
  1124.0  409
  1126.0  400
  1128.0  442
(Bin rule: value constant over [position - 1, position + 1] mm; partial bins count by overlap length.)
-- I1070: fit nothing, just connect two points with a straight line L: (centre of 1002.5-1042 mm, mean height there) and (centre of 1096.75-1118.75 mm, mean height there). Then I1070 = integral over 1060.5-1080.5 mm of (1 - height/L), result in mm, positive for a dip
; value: 4.6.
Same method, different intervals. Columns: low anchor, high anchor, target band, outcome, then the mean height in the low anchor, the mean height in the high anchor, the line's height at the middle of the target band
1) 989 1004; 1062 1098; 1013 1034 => 7.0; 433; 347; 405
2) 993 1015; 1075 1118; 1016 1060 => 8.1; 405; 401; 403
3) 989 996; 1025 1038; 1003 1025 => 4.8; 430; 348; 385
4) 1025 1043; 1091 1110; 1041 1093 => 6.7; 370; 411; 390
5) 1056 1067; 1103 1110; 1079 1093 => -2.3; 244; 420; 340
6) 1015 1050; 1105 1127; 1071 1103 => -0.1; 334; 412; 385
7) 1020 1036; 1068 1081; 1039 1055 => -4.3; 293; 330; 308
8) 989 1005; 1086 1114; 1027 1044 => 1.3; 431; 409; 423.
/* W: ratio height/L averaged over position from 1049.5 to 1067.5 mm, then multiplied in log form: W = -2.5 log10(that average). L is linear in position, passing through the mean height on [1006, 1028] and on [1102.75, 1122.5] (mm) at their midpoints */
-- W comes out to 0.22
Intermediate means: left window 282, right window 414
